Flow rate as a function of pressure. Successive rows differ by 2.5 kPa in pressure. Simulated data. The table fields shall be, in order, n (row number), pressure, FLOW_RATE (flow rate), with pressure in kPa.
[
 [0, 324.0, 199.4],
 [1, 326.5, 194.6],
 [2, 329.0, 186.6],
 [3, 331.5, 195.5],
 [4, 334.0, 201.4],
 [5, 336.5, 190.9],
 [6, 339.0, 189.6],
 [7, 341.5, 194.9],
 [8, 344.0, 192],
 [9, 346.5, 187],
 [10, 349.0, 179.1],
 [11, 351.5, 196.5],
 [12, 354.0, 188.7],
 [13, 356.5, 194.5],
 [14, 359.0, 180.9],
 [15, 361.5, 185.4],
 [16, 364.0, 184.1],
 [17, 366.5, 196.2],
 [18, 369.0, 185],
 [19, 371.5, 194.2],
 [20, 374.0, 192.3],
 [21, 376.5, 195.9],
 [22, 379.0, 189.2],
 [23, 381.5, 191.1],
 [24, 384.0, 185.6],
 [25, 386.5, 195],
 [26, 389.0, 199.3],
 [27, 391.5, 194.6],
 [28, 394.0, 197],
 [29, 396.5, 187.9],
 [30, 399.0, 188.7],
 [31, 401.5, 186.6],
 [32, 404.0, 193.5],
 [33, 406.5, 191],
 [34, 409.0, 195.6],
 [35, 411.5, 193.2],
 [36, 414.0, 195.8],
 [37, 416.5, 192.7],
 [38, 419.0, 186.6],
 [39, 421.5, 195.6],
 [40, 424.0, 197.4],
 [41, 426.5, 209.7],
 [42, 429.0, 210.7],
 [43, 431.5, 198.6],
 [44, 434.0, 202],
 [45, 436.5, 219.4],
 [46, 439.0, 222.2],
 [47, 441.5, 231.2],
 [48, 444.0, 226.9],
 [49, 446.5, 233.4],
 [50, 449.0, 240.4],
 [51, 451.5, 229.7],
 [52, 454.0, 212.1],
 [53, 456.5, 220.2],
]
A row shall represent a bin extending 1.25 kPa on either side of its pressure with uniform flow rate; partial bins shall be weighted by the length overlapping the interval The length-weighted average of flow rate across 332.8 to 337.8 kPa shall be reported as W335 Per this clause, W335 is 196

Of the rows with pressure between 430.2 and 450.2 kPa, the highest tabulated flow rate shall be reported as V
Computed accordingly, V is 240.4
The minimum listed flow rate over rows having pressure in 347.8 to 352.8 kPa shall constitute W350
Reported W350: 179.1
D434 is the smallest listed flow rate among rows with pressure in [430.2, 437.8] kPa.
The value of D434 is 198.6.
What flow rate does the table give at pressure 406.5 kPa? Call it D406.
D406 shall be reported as 191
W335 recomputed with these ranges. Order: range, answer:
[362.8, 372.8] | 190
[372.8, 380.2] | 192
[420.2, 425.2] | 196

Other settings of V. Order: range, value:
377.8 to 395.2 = 199.3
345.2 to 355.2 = 196.5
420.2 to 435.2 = 210.7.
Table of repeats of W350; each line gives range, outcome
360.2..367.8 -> 184.1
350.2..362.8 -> 180.9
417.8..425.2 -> 186.6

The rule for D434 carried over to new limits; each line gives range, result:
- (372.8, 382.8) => 189.2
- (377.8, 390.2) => 185.6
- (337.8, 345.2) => 189.6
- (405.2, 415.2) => 191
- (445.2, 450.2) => 233.4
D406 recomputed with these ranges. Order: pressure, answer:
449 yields 240.4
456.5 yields 220.2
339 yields 189.6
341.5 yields 194.9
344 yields 192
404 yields 193.5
